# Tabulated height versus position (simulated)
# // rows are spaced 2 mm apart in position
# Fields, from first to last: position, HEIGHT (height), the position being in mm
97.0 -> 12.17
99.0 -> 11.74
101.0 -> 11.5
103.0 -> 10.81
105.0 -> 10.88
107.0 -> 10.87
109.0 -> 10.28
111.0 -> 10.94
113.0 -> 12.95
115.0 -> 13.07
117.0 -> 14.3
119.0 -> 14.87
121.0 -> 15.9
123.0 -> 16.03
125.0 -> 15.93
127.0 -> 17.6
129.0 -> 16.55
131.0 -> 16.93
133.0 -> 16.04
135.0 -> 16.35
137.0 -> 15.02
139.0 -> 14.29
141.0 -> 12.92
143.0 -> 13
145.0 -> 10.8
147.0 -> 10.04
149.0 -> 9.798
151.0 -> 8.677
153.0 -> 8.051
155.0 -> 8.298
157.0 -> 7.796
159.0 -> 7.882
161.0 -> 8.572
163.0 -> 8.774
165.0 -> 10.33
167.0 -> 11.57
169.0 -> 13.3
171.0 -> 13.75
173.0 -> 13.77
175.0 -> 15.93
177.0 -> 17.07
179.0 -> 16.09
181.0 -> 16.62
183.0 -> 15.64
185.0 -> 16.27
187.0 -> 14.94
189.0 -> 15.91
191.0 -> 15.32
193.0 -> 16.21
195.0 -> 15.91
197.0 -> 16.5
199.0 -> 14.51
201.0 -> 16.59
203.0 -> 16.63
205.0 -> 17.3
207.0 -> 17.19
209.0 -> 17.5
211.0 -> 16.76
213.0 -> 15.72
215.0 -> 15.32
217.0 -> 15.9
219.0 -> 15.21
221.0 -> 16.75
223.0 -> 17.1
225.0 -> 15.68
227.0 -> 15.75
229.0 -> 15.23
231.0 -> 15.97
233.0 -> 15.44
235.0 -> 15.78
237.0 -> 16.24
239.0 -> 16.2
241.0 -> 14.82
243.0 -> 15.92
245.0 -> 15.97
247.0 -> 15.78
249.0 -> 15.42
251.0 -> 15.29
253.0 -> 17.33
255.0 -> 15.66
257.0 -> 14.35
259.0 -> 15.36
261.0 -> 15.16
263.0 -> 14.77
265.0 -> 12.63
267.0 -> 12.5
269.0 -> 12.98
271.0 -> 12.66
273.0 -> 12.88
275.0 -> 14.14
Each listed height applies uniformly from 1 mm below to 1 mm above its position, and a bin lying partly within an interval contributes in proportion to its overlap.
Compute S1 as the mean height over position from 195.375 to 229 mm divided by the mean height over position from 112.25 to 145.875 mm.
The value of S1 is 1.09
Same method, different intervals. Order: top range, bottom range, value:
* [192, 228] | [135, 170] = 1.52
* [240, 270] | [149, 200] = 1.14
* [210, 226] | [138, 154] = 1.47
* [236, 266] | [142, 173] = 1.51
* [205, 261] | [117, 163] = 1.25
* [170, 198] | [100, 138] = 1.12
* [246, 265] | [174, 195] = 0.96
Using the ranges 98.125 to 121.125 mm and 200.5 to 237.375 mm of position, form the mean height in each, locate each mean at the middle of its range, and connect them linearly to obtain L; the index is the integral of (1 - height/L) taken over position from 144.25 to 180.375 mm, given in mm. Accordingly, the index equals 7.66 mm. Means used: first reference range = 12.2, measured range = 11.2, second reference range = 16.2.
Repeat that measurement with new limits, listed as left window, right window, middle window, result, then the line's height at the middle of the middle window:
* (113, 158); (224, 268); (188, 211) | -3.0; 14.5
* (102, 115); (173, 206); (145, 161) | 5.9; 13.9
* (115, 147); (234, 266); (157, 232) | 1.3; 15.2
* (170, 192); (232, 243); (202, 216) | -0.9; 15.6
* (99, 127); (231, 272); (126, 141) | -2.9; 13.4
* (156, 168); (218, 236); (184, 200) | -4.5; 12.3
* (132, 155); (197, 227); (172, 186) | -1.6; 14.3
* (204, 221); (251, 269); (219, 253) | -0.7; 15.5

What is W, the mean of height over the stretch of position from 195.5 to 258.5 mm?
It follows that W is 16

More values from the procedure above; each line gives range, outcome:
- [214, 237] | 15.8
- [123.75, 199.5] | 13.5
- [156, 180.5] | 12.2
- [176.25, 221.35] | 16.2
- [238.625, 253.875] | 15.8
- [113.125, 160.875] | 13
